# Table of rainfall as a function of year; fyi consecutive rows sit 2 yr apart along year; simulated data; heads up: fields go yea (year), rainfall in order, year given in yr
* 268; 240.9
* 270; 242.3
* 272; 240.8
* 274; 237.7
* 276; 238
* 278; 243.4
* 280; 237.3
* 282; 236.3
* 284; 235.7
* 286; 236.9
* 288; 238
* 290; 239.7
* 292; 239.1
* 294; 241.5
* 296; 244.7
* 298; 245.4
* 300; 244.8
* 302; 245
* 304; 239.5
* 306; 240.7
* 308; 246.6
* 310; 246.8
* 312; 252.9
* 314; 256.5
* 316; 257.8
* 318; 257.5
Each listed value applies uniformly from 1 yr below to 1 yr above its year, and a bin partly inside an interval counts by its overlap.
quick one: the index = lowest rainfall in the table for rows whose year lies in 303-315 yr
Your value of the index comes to 239.5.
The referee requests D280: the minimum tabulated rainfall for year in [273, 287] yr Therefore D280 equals 235.7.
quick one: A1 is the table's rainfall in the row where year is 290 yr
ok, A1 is 239.7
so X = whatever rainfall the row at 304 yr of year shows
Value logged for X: 239.5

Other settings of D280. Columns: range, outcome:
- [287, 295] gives 238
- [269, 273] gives 240.8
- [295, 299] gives 244.7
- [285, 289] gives 236.9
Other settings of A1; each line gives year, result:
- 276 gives 238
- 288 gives 238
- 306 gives 240.7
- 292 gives 239.1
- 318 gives 257.5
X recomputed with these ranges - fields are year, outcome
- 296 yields 244.7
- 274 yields 237.7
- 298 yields 245.4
